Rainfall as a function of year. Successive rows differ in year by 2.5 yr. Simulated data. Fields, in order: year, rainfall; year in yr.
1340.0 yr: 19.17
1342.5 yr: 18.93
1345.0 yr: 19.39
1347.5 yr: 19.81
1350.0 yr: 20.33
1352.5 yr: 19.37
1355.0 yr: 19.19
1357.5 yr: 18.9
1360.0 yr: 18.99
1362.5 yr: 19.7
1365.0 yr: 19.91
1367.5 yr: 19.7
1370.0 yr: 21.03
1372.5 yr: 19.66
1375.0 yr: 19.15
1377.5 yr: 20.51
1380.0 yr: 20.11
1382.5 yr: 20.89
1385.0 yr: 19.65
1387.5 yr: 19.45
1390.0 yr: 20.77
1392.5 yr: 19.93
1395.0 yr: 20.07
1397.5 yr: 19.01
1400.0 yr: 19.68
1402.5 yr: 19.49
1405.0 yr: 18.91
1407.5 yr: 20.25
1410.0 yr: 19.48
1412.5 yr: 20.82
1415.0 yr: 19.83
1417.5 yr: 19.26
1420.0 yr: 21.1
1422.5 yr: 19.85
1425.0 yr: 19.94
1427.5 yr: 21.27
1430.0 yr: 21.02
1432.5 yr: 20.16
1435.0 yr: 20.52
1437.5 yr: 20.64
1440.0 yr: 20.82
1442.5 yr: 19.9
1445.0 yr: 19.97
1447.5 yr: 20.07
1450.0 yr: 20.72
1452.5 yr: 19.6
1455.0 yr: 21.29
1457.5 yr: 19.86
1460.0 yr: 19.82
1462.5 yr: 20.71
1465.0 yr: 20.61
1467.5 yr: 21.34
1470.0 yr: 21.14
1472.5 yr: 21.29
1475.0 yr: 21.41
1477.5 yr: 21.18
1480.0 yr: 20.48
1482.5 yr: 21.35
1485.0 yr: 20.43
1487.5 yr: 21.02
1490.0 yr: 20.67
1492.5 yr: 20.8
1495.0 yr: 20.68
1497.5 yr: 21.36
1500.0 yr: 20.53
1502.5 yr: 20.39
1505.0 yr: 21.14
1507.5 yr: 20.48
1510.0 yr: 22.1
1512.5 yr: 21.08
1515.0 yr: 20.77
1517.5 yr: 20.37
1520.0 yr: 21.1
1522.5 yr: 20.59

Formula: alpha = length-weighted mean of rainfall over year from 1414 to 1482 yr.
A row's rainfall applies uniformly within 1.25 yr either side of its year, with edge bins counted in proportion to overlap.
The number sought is 20.5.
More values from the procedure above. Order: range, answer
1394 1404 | 19.5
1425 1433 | 20.7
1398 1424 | 19.8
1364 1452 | 20.1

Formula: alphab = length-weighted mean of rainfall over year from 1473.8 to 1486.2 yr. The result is 21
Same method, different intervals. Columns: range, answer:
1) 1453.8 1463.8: 20.4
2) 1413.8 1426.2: 20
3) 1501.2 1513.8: 21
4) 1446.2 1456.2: 20.4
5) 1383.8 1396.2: 20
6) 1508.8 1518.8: 21.1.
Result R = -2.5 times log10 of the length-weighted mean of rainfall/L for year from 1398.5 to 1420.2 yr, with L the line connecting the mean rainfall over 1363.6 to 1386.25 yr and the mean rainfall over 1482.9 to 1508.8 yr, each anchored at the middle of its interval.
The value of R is 0.03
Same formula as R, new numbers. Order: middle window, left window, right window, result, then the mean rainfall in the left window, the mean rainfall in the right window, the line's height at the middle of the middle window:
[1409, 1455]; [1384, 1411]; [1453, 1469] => -0.01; 19.7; 20.6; 20.2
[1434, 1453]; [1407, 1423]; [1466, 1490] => 0.01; 20.1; 21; 20.5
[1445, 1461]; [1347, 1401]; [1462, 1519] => 0.02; 19.8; 20.9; 20.6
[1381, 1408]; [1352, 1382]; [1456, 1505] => 0.01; 19.7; 20.8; 20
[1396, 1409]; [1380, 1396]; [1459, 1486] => 0.04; 20.1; 20.9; 20.3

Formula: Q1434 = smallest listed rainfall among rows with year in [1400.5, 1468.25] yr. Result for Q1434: 18.91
